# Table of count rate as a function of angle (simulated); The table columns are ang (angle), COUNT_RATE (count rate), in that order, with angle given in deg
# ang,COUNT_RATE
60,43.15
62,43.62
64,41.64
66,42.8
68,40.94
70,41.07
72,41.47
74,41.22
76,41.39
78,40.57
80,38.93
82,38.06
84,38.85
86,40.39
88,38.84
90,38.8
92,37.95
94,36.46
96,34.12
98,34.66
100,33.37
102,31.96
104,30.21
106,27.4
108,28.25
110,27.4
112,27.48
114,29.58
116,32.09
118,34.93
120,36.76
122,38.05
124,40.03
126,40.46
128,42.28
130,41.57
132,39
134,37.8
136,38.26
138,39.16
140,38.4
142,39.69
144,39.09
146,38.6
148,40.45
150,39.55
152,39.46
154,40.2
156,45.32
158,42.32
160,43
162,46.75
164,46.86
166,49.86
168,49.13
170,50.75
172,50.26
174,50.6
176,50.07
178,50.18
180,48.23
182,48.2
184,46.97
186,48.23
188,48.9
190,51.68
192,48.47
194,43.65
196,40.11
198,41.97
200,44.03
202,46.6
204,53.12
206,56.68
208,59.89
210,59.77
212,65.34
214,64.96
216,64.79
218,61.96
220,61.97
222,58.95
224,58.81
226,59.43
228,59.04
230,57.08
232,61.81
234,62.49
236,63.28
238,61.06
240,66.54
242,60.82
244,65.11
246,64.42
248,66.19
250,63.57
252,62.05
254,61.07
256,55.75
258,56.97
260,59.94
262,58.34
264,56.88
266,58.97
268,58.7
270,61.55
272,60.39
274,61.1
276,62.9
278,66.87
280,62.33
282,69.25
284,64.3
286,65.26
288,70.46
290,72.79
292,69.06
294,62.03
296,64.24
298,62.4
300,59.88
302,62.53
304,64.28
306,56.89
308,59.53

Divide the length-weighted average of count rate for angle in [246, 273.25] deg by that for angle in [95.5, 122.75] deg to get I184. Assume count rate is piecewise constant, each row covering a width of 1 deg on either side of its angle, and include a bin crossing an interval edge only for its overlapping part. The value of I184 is 1.89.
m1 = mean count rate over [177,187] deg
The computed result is 48.4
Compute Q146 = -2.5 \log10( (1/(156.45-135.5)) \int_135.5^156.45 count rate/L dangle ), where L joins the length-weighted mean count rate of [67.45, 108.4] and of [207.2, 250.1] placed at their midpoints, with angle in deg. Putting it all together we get 0.191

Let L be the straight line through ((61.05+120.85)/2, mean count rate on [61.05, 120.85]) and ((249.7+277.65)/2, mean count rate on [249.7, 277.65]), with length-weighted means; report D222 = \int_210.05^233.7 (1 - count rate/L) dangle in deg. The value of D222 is -3.1 deg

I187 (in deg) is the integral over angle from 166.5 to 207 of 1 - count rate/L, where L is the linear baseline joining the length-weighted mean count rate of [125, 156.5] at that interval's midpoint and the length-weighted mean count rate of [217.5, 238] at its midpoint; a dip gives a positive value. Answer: 1.7 deg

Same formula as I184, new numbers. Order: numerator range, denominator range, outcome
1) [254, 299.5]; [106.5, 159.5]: 1.67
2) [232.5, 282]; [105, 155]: 1.68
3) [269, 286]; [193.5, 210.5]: 1.29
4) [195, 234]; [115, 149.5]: 1.47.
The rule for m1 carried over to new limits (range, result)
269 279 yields 62.6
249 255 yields 62.2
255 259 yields 56.4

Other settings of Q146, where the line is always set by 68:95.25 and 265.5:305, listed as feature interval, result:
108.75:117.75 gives 0.41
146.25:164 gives 0.15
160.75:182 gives 0.03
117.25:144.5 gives 0.17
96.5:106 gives 0.29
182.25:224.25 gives 0.02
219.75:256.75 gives -0.06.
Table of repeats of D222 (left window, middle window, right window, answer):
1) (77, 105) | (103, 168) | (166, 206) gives 6.09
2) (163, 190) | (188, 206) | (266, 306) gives 1.74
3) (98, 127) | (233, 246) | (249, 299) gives -1.62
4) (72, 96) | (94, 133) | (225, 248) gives 8.39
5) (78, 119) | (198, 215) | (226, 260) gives -0.21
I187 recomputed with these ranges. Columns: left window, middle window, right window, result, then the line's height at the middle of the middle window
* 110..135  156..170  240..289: -0.9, 43.7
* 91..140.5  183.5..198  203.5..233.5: 1.9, 53.6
